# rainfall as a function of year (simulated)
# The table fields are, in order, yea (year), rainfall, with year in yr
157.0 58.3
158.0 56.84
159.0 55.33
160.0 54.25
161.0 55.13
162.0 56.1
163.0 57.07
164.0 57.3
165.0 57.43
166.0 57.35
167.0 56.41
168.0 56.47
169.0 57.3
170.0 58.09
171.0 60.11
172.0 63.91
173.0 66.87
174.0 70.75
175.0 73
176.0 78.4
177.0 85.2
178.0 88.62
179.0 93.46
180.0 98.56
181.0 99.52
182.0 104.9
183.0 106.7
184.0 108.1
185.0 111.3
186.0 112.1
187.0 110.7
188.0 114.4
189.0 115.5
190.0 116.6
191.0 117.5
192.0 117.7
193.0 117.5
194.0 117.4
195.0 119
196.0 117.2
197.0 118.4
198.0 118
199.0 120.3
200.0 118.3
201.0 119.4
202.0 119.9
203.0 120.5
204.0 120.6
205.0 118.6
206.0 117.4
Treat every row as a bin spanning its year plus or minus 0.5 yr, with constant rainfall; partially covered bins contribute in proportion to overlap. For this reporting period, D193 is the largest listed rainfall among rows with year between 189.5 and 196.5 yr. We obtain 119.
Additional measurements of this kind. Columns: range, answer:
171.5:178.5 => 88.62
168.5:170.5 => 58.09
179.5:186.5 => 112.1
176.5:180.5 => 98.56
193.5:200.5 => 120.3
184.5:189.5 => 115.5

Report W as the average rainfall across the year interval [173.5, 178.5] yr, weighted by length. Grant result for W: 79.2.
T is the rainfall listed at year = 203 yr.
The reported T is 120.5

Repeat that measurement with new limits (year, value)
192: 117.7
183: 106.7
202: 119.9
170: 58.09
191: 117.5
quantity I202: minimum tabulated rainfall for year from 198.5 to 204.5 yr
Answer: 118.3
